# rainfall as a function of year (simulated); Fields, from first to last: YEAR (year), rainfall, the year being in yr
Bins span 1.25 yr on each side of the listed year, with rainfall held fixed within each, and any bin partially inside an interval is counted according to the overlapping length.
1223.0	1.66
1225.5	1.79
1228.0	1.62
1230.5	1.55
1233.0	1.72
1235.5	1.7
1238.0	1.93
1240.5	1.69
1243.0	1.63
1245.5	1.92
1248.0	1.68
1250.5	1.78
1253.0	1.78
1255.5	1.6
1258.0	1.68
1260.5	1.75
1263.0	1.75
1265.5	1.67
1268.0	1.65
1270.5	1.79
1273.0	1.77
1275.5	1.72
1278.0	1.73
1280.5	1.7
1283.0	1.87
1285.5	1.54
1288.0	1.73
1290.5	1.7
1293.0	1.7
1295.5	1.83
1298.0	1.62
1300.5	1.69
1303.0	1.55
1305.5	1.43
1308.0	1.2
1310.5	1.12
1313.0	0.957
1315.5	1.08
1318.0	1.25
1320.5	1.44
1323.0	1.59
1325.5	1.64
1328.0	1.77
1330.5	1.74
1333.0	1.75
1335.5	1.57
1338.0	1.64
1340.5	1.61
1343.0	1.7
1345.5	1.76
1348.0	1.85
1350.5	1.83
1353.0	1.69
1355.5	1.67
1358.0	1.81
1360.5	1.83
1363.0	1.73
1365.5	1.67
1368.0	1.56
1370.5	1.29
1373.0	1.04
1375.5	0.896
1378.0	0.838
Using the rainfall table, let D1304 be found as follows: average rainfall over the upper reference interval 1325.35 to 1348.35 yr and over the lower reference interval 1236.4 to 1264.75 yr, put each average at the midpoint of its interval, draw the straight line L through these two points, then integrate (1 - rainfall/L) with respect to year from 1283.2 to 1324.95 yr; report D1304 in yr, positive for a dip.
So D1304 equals 5.83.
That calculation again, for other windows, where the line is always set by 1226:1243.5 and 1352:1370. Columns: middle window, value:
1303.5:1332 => 5.1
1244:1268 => -0.5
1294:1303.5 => 0.1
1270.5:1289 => -0.3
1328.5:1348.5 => -0.1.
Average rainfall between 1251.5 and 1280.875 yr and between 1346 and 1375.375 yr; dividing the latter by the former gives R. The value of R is 0.94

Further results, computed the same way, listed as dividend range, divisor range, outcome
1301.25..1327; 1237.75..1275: 0.77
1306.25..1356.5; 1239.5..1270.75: 0.90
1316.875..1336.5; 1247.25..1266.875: 0.93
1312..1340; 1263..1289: 0.87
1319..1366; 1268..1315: 1.07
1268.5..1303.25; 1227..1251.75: 0.99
